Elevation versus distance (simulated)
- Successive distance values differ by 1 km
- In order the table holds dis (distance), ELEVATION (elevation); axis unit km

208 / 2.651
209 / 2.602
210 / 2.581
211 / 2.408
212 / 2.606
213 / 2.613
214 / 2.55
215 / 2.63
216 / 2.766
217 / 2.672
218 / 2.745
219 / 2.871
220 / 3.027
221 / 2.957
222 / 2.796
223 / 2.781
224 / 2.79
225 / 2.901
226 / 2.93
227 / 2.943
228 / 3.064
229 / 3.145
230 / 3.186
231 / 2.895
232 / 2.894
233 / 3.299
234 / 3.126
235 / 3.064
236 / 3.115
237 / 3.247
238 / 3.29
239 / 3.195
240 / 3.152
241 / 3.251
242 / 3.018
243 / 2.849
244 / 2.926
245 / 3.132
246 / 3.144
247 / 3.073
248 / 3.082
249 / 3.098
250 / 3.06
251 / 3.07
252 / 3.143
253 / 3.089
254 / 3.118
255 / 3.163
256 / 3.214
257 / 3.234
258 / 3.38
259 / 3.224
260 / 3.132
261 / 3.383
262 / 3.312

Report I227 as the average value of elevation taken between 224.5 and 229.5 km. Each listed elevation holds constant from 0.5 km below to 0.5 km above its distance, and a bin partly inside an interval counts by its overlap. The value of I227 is 3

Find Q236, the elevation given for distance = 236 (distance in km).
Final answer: 3.115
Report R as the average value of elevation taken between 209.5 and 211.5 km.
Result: 2.49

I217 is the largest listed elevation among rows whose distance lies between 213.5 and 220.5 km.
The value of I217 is 3.027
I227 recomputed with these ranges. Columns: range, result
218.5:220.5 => 2.95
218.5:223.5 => 2.89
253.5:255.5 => 3.14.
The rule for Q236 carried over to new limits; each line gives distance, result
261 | 3.383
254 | 3.118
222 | 2.796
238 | 3.29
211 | 2.408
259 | 3.224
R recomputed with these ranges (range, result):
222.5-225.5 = 2.82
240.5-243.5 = 3.04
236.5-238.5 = 3.27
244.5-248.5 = 3.11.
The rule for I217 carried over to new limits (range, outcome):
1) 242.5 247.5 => 3.144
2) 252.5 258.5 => 3.38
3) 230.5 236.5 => 3.299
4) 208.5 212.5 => 2.606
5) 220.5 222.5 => 2.957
